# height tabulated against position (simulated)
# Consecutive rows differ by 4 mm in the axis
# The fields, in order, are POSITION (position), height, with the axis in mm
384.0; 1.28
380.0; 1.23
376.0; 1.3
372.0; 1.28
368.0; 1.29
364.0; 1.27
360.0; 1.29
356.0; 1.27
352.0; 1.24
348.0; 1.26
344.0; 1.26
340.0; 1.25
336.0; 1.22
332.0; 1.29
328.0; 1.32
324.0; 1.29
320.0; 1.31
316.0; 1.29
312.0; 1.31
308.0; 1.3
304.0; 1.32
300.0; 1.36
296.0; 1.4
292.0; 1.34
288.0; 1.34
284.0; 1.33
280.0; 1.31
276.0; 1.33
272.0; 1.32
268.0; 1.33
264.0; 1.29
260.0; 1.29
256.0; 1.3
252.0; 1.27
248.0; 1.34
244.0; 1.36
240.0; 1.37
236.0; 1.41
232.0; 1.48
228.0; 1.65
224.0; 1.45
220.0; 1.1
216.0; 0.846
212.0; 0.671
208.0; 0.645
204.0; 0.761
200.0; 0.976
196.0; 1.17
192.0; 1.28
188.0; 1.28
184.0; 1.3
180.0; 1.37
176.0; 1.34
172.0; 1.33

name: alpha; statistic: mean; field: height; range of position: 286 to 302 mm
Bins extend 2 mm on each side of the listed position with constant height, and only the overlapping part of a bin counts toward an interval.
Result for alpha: 1.36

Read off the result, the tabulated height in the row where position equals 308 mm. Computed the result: 1.3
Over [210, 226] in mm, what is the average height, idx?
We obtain 1.02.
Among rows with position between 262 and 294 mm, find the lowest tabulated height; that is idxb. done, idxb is 1.29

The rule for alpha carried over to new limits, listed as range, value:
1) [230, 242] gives 1.42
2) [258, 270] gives 1.3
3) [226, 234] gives 1.56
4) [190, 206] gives 1.05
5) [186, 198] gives 1.24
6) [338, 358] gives 1.26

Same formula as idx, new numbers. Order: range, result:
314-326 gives 1.3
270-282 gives 1.32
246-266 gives 1.3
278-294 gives 1.33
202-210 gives 0.703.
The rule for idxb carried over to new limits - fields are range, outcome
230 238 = 1.41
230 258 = 1.27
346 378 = 1.24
